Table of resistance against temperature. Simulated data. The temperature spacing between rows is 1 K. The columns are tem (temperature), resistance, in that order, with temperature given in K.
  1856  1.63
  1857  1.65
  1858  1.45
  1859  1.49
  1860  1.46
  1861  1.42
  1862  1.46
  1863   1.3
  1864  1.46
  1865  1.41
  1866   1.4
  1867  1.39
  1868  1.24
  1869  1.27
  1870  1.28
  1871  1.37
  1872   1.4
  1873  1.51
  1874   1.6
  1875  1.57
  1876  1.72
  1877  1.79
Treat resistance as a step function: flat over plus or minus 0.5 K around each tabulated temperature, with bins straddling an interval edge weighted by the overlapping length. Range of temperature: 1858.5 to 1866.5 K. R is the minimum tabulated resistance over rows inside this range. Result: 1.3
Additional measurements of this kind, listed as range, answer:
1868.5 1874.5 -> 1.27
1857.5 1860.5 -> 1.45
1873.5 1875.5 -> 1.57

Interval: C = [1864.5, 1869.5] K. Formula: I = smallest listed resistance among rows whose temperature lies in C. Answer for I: 1.24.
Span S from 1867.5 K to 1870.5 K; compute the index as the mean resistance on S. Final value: 1.26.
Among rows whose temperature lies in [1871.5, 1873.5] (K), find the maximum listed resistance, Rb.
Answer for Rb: 1.51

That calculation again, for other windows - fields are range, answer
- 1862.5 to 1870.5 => 1.46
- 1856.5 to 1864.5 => 1.65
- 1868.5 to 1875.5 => 1.6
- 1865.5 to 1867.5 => 1.4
